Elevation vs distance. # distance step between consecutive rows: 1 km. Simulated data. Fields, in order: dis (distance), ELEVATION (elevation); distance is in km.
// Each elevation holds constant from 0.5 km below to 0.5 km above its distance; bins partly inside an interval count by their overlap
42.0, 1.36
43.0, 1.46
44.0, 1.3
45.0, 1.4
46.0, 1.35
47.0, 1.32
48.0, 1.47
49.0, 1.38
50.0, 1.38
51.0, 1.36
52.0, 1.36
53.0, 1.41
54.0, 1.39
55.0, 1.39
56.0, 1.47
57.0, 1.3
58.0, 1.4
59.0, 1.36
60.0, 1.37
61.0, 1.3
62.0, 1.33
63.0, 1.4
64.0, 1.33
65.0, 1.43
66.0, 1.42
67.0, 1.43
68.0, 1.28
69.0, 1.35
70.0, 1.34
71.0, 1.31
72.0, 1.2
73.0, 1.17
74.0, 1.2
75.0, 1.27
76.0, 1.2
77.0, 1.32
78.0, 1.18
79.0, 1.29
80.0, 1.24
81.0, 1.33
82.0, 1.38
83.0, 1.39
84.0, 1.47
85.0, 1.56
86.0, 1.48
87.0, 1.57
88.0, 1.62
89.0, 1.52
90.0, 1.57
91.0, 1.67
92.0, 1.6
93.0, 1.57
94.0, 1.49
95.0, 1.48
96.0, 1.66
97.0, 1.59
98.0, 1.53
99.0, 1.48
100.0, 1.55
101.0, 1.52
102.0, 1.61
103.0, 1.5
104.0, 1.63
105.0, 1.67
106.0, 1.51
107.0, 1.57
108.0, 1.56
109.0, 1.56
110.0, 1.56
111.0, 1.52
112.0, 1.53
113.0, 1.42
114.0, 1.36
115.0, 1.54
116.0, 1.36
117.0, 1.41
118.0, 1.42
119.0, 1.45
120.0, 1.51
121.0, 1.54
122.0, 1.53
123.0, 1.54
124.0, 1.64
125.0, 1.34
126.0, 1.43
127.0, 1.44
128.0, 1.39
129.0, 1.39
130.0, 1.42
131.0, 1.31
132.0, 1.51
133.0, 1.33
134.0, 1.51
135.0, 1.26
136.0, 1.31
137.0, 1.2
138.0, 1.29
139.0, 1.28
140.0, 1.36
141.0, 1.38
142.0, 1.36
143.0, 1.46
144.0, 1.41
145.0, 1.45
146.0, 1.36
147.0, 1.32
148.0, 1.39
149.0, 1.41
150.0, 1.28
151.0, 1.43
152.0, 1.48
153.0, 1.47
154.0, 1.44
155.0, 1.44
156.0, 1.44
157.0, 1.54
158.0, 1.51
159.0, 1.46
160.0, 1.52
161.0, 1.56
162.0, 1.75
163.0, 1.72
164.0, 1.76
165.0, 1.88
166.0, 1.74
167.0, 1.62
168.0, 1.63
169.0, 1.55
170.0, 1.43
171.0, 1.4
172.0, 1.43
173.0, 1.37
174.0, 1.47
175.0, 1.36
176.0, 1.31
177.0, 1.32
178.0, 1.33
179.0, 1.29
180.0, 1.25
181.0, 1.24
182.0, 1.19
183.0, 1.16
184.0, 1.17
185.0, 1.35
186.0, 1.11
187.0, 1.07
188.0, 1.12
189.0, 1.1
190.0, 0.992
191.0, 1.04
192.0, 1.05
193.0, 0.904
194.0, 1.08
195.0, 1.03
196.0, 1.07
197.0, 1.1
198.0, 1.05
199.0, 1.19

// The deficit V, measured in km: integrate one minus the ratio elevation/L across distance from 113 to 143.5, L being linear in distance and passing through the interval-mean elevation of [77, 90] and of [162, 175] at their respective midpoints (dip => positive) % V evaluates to 1.94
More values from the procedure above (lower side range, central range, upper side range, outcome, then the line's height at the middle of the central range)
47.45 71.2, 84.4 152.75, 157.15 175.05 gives 0.5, 1.48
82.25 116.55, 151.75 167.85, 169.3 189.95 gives -3.0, 1.34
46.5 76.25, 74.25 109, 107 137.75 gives -2.3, 1.39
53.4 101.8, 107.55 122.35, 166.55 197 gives -1.4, 1.35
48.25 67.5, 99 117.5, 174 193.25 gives -3.1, 1.3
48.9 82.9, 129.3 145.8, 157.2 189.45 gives 0.2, 1.39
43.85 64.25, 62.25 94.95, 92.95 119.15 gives 1.1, 1.44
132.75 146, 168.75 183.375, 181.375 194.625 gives -2.2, 1.17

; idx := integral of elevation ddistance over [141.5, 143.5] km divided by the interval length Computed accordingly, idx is 1.41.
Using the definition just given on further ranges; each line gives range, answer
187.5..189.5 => 1.11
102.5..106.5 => 1.58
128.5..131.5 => 1.37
